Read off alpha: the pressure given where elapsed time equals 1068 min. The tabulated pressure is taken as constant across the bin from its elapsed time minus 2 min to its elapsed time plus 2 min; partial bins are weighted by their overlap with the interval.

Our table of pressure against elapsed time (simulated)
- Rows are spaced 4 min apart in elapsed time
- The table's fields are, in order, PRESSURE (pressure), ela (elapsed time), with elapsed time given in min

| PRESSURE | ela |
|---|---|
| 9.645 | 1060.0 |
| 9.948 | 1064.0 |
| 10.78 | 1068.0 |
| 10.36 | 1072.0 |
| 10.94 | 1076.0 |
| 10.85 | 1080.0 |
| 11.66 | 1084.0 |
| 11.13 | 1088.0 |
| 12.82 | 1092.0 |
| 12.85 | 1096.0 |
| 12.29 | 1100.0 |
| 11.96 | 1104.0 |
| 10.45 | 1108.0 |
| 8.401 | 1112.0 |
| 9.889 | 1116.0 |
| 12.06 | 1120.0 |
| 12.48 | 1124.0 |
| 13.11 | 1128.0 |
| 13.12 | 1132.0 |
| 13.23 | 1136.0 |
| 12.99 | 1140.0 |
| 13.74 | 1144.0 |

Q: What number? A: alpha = 10.78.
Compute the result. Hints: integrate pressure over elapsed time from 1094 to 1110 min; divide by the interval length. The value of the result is 11.9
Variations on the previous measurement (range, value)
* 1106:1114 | 9.43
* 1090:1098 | 12.8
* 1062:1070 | 10.4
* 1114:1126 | 11.5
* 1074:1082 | 10.9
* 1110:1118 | 9.14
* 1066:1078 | 10.7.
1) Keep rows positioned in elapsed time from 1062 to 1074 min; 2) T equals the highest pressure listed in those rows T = 10.78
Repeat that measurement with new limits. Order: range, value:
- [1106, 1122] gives 12.06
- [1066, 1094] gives 12.82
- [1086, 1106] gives 12.85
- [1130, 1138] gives 13.23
